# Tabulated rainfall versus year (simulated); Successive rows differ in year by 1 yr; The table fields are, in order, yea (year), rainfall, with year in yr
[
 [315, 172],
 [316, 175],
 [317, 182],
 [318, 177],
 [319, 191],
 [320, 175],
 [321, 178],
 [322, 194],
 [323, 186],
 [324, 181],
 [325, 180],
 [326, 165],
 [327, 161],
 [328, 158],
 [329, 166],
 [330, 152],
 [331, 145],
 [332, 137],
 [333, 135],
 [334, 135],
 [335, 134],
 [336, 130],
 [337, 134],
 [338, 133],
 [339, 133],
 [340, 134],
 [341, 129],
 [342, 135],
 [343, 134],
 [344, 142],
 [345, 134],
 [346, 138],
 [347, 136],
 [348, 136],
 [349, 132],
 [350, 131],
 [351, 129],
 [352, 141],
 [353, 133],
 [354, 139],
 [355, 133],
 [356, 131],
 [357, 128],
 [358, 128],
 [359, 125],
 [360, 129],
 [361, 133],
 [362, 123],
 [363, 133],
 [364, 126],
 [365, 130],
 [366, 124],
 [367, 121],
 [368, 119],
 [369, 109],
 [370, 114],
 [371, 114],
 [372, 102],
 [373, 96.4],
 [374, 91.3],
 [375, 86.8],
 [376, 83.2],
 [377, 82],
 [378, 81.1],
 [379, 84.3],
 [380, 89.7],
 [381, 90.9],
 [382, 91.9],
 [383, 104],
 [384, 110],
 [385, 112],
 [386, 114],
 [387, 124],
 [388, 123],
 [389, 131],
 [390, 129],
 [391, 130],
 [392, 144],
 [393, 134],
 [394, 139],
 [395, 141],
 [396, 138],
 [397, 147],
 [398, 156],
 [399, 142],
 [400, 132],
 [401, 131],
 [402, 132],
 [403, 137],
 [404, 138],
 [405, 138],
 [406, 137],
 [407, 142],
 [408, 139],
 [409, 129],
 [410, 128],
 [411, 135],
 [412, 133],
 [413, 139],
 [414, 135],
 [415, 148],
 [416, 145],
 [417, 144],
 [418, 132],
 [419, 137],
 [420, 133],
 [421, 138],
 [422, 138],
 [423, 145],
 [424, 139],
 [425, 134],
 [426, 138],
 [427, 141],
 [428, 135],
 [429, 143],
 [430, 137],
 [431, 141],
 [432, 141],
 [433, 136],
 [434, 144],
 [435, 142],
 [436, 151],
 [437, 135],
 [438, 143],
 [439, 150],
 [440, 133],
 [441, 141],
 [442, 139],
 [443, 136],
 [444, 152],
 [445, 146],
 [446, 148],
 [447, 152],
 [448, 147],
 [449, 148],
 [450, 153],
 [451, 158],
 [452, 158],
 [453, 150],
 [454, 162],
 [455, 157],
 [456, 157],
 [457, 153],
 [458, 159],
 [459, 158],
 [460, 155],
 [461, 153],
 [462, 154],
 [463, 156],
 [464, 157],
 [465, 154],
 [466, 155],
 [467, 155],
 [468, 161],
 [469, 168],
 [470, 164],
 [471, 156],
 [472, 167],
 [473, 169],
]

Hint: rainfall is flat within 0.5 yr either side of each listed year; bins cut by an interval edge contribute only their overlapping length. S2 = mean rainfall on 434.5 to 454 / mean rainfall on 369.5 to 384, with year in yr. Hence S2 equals 1.56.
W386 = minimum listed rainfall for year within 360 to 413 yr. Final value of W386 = 81.1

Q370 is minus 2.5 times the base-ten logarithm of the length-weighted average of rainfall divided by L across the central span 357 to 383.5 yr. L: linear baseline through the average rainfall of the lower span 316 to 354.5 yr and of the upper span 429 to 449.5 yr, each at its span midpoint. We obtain 0.33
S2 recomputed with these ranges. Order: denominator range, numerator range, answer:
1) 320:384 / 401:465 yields 1.11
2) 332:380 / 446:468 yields 1.26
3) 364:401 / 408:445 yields 1.20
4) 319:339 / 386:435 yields 0.87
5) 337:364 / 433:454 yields 1.10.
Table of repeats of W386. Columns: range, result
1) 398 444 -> 128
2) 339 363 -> 123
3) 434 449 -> 133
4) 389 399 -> 129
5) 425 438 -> 134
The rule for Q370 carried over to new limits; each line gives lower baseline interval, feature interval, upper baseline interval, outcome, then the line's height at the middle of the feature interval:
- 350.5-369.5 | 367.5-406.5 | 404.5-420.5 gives 0.13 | 133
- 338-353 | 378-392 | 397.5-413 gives 0.23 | 136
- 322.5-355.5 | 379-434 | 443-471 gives 0.14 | 150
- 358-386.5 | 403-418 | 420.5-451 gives -0.07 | 129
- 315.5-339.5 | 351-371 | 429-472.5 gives 0.23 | 157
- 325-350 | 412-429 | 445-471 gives 0.09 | 151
